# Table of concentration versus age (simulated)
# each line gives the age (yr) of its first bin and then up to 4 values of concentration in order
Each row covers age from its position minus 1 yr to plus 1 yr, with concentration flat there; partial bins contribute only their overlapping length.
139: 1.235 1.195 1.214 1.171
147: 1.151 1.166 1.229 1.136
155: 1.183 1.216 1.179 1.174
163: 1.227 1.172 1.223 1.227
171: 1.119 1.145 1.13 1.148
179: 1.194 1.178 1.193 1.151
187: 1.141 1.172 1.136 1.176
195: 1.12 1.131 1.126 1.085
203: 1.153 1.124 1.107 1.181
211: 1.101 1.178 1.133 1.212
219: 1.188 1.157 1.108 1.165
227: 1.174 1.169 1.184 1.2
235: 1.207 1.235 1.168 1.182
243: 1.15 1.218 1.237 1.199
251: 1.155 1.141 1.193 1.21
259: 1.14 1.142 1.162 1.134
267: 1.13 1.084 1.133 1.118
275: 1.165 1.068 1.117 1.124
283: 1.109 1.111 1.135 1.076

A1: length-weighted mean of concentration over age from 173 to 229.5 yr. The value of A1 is 1.15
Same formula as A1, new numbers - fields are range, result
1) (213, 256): 1.18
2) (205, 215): 1.14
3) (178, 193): 1.17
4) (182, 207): 1.14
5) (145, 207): 1.16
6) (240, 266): 1.17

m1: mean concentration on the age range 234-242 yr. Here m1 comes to 1.2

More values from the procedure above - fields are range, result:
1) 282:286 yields 1.11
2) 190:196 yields 1.14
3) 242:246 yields 1.18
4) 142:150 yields 1.18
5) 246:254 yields 1.18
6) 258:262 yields 1.14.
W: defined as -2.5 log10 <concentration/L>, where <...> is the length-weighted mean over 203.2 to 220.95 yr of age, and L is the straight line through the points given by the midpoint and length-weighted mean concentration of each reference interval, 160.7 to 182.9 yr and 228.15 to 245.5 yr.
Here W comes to 0.03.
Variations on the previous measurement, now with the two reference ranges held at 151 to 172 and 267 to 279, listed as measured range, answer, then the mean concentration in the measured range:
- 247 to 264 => -0.04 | 1.17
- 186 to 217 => 0.02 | 1.14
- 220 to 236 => -0.02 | 1.17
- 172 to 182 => 0.02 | 1.16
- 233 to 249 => -0.06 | 1.2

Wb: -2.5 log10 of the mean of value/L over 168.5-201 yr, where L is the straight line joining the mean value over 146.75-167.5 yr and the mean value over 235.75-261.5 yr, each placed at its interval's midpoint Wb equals 0.03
